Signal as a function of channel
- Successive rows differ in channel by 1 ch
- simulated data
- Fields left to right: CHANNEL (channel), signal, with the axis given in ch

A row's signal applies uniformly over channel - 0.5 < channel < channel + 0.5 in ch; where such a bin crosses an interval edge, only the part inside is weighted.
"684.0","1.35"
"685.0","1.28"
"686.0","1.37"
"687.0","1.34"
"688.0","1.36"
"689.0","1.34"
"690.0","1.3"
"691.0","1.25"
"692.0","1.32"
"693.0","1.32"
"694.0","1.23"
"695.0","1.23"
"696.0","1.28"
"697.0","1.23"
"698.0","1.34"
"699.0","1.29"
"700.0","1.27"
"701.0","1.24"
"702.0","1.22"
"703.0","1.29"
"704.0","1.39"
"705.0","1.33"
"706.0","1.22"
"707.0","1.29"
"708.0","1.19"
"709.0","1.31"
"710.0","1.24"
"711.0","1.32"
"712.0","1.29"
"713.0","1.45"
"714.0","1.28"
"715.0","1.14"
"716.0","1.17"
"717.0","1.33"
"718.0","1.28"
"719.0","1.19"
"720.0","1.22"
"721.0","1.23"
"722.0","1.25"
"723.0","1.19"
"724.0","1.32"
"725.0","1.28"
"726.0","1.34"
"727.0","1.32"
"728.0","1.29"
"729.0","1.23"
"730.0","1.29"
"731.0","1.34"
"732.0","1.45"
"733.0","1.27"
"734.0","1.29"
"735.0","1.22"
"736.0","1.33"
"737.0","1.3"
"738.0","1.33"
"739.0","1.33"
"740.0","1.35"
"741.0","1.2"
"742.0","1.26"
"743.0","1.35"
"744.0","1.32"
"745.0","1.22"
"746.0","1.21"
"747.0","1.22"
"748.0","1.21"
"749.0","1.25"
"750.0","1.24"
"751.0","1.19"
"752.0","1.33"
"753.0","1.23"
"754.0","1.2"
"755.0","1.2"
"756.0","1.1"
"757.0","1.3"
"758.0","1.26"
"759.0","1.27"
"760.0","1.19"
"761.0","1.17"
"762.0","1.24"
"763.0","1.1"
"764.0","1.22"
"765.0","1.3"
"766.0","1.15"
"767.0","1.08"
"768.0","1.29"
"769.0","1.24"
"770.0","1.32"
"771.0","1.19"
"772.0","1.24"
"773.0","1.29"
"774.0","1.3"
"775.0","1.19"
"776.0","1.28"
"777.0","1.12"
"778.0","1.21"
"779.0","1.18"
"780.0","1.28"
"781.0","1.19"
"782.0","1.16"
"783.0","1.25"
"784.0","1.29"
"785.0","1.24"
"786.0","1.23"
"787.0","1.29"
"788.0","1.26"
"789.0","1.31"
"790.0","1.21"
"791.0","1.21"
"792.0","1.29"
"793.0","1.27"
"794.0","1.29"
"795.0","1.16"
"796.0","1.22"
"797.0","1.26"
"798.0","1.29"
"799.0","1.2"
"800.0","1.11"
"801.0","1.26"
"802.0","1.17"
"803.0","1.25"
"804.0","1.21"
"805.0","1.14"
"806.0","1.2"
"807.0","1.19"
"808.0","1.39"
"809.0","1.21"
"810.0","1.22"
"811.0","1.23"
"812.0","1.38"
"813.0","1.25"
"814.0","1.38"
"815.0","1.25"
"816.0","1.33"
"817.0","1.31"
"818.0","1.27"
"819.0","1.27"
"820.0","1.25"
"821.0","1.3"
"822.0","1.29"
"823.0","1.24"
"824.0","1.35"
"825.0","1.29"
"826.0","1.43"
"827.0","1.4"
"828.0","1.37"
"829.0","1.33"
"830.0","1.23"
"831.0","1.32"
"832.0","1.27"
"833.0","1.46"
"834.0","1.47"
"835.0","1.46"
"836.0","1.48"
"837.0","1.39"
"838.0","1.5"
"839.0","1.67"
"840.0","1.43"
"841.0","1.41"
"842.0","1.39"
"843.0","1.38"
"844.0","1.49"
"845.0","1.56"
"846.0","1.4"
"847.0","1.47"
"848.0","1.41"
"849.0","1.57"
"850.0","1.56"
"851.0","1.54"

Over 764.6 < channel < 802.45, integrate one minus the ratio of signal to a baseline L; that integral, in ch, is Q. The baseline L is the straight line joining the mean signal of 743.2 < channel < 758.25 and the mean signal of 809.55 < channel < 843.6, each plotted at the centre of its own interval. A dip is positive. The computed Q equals 1.6 ch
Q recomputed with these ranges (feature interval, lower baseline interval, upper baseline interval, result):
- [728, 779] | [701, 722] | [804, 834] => 1.2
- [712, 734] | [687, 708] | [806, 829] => 0.2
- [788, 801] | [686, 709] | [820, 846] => 1.2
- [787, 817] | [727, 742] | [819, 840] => 2.3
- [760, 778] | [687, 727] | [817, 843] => 1.4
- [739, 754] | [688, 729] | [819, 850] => 0.7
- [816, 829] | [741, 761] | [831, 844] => 0.8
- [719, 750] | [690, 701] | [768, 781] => -0.5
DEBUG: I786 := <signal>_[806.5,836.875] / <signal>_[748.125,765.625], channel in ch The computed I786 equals 1.1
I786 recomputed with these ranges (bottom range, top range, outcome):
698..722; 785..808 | 0.97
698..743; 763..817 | 0.97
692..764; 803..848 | 1.06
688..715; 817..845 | 1.07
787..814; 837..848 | 1.18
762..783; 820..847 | 1.15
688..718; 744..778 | 0.96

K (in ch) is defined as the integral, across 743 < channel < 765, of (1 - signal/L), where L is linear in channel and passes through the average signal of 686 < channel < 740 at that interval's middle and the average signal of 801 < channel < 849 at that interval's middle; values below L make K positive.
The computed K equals 1.3 ch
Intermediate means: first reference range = 1.29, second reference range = 1.34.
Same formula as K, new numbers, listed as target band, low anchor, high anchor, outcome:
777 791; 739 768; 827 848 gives 0.72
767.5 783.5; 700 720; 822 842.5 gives 1.23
